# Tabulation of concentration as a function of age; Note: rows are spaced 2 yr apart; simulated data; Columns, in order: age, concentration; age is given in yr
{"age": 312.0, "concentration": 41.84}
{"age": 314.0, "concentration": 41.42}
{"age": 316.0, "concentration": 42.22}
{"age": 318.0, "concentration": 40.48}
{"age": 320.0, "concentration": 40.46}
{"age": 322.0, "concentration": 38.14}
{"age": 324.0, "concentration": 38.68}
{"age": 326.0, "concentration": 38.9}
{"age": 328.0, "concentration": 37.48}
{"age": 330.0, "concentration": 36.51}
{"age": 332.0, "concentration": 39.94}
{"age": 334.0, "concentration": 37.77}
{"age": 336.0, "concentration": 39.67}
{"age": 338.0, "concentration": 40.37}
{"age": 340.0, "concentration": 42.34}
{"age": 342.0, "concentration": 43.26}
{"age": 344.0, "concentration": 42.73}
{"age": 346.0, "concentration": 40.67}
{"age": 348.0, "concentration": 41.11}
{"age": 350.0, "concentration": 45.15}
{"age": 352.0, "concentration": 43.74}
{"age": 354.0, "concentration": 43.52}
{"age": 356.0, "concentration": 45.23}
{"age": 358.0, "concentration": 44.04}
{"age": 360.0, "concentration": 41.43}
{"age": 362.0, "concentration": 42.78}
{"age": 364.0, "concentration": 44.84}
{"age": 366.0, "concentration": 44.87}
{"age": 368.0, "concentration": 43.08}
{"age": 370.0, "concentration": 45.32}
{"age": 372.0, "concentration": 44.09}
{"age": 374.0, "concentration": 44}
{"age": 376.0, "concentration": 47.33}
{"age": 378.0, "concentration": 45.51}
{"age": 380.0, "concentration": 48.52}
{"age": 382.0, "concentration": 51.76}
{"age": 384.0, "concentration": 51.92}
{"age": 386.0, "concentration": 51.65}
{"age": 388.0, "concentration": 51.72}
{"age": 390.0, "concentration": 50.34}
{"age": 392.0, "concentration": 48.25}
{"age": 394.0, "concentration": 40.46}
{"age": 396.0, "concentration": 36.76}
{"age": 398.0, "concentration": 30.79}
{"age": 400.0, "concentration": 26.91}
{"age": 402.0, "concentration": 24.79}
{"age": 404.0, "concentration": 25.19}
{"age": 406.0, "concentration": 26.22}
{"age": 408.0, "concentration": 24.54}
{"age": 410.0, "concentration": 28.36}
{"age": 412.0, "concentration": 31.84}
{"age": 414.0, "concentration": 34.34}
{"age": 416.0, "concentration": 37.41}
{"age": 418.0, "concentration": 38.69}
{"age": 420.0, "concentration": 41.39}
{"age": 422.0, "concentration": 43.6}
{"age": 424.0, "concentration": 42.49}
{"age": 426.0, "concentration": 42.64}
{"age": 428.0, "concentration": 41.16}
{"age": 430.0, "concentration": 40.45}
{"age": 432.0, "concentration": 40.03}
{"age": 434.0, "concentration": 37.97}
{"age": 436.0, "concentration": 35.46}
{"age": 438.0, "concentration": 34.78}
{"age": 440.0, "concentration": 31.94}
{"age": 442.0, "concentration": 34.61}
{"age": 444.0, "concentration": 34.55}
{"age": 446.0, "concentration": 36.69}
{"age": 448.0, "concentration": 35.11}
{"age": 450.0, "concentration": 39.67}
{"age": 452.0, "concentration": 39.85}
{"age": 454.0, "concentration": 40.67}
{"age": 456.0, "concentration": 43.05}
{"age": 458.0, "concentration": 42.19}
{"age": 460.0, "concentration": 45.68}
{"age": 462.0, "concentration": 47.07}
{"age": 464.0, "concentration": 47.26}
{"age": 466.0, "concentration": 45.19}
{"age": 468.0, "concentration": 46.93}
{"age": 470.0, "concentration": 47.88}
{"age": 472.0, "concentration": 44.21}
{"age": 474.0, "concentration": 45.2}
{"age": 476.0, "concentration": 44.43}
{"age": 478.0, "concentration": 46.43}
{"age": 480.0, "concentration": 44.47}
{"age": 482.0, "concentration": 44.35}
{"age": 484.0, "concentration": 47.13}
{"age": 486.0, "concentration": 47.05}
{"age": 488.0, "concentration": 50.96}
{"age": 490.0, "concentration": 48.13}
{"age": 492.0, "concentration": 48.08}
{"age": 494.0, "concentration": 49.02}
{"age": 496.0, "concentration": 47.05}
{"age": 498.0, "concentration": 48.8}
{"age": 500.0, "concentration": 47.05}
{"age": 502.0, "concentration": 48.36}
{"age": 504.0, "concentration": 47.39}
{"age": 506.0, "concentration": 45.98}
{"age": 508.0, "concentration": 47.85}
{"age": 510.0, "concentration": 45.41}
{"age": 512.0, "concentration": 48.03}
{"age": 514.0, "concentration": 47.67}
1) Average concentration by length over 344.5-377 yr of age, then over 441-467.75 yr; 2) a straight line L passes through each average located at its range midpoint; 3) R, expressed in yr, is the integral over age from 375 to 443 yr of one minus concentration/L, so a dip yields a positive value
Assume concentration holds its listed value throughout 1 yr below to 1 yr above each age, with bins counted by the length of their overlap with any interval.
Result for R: 5.8 yr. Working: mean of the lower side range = 43.8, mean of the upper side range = 41.1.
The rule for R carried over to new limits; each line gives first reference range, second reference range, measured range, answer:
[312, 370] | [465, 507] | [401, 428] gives 6.1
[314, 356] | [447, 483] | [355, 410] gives 0.7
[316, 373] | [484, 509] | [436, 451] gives 3.4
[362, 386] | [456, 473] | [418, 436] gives 2.1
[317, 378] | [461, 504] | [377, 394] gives -2.4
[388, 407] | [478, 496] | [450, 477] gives -0.1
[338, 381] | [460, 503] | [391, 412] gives 6.4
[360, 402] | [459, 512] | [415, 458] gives 6.4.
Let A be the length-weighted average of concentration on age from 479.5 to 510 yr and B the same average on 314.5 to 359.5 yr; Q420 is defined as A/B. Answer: 1.16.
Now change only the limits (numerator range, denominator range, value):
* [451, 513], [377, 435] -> 1.18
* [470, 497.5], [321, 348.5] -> 1.17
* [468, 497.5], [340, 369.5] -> 1.08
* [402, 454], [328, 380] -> 0.84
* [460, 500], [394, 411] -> 1.63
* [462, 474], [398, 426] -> 1.40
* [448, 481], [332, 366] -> 1.04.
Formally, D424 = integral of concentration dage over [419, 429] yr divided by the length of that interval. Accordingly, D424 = 42.3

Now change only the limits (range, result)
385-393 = 50.5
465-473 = 46.1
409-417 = 33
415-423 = 40.3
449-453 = 39.8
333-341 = 40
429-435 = 39.5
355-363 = 43.4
